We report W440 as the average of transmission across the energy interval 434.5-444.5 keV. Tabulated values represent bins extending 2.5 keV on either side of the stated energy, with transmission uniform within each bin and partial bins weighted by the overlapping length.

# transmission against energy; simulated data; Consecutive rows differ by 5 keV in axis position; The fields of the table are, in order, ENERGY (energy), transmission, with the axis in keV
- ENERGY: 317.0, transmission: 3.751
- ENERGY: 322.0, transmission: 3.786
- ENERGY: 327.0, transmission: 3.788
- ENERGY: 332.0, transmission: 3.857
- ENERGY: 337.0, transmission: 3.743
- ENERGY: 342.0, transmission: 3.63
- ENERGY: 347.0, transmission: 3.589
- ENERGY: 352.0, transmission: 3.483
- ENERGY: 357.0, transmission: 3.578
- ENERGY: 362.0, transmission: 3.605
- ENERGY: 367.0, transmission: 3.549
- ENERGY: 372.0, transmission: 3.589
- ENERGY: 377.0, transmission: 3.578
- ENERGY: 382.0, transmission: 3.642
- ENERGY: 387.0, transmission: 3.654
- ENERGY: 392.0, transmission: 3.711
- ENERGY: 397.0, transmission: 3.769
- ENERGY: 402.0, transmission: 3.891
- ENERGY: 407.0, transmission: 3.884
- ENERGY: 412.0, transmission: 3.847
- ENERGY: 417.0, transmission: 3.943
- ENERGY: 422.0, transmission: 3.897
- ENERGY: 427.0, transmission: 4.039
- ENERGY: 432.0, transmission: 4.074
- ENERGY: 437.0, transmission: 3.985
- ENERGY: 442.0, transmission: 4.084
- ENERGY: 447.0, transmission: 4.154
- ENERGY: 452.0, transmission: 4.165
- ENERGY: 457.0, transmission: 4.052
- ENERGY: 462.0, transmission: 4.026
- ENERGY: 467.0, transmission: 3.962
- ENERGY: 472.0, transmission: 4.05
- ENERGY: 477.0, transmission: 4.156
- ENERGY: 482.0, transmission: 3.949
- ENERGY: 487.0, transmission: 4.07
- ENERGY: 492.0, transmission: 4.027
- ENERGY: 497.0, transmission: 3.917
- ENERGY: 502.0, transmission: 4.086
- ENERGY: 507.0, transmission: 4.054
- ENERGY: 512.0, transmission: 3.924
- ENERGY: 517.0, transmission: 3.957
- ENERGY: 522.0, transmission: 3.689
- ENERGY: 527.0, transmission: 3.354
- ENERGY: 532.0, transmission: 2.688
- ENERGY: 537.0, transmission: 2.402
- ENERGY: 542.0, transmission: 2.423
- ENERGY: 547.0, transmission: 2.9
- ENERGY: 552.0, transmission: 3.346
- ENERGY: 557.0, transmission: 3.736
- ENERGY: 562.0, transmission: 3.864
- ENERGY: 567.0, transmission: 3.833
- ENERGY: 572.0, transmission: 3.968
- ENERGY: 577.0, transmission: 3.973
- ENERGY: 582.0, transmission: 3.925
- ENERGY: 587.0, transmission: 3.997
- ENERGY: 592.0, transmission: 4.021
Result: 4.03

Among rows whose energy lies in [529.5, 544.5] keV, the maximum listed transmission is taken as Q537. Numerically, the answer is 2.688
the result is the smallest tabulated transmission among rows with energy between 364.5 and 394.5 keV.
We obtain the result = 3.549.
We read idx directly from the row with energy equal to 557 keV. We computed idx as 3.736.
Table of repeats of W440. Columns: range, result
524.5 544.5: 2.72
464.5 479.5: 4.06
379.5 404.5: 3.73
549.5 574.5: 3.75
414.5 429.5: 3.96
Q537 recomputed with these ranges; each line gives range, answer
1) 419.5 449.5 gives 4.154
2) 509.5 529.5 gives 3.957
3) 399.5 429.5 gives 4.039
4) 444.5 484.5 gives 4.165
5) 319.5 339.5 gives 3.857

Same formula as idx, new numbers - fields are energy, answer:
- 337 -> 3.743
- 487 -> 4.07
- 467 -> 3.962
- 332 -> 3.857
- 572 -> 3.968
